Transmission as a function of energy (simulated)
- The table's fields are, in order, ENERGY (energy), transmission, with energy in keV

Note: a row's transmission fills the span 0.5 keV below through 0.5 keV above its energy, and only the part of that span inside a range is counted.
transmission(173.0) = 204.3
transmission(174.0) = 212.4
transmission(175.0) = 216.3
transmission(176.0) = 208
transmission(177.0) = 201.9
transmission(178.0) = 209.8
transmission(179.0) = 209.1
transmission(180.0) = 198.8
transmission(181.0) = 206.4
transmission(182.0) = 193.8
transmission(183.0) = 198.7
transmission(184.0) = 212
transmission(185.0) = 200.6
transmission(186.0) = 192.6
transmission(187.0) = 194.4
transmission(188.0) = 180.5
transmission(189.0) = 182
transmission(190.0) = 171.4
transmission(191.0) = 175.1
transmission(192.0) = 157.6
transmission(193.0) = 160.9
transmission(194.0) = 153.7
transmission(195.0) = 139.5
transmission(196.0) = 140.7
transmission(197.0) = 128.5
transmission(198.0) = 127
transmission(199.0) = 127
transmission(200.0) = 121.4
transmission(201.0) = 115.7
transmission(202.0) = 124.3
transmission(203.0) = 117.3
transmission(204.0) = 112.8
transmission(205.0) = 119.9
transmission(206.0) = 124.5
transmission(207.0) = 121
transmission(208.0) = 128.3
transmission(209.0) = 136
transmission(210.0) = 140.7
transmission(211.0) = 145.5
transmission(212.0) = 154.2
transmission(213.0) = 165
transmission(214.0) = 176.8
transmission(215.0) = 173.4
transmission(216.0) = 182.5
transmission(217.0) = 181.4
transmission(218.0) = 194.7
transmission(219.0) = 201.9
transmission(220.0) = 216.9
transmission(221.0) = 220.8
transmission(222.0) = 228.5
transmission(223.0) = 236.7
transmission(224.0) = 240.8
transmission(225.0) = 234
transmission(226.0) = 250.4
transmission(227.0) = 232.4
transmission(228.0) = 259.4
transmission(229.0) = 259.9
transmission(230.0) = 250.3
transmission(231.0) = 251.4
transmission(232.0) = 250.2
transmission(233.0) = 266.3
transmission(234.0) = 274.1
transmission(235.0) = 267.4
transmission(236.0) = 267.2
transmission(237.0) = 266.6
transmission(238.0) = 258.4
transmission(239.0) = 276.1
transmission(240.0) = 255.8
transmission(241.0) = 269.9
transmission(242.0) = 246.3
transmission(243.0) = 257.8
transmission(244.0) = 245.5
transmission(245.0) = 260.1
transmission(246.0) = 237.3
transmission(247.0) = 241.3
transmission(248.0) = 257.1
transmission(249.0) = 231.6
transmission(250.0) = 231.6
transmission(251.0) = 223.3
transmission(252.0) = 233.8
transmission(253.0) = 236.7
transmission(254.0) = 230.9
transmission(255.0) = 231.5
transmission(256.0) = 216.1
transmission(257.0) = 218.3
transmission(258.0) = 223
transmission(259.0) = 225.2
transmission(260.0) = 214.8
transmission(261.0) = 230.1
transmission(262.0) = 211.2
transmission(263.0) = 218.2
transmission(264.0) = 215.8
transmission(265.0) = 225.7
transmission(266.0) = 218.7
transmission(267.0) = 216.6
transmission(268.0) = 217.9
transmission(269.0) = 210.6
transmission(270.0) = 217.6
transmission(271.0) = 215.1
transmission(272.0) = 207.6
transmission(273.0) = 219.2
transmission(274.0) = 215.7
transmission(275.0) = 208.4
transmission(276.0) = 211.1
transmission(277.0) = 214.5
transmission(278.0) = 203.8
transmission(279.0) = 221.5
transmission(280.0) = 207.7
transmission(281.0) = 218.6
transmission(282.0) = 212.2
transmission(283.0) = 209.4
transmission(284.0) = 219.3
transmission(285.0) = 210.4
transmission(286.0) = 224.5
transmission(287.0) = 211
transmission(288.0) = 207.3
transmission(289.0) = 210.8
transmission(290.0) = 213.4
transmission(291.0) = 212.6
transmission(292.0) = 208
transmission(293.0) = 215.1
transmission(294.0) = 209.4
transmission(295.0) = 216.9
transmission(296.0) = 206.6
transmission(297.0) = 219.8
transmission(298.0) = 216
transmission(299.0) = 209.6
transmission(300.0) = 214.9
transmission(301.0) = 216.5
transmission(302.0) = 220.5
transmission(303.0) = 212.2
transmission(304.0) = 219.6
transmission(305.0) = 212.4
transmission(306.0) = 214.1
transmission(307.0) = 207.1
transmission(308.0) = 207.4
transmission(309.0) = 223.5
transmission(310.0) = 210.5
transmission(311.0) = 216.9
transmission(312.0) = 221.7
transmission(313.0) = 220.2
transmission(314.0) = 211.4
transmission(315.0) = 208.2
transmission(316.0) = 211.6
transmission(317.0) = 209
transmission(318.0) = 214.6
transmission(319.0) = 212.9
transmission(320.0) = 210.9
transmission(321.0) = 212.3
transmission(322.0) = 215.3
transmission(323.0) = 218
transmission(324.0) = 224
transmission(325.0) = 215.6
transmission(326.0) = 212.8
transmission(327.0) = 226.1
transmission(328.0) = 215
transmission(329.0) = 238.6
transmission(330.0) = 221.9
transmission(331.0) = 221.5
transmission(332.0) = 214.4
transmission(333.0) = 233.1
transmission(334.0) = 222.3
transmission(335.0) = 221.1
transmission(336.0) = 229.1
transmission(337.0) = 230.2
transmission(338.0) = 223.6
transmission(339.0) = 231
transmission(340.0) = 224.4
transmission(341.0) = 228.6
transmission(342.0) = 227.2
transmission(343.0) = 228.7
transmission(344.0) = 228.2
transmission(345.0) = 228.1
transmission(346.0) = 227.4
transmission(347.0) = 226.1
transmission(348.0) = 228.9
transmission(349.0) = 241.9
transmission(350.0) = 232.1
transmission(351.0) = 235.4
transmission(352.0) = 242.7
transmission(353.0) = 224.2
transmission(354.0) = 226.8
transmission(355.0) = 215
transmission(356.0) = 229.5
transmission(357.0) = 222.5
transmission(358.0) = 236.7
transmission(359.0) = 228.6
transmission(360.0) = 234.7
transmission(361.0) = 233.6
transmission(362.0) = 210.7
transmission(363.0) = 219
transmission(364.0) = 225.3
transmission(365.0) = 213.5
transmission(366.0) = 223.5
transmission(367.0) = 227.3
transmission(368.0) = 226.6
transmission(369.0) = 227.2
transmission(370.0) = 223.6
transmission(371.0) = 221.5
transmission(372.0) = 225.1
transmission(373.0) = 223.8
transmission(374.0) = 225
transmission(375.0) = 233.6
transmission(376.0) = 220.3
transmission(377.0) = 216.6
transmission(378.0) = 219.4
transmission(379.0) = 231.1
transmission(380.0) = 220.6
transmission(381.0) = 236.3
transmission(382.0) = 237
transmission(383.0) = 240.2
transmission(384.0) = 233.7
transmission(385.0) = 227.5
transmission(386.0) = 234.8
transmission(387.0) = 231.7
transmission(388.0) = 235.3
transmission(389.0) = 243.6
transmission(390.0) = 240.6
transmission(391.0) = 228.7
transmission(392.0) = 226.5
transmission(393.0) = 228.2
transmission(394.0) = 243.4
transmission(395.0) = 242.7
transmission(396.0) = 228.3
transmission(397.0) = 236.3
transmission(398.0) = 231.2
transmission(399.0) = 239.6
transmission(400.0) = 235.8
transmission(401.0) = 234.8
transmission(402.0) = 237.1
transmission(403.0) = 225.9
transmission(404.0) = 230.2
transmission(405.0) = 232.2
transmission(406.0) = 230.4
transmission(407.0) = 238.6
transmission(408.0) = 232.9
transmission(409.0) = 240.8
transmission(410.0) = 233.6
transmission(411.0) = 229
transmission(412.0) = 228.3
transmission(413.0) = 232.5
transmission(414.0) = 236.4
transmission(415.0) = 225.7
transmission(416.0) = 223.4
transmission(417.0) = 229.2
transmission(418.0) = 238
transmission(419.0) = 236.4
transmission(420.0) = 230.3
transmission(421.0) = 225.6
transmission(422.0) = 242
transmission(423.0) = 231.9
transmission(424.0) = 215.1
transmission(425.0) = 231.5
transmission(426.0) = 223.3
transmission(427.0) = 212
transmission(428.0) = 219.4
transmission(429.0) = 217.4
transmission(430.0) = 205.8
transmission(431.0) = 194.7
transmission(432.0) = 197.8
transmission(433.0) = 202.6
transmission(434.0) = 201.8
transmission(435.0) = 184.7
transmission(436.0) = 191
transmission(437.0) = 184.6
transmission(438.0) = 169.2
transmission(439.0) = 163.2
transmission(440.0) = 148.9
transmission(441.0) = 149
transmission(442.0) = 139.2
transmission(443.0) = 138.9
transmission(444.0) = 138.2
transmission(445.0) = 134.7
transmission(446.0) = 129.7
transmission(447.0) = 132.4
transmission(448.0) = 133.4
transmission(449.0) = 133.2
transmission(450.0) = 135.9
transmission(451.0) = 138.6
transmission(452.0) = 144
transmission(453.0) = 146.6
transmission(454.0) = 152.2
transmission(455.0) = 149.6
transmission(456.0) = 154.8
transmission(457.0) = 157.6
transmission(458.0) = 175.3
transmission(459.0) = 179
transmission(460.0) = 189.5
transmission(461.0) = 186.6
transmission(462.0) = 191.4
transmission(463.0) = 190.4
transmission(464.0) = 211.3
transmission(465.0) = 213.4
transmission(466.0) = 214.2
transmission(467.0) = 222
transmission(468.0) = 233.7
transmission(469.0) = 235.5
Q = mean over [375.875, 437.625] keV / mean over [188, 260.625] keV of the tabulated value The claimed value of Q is 1.12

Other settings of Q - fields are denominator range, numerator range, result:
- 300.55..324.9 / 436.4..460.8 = 0.71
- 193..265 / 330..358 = 1.11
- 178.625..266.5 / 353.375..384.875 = 1.11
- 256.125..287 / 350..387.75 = 1.05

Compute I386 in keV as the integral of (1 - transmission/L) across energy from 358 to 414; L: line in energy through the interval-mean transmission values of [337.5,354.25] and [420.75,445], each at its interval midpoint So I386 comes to -4.9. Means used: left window 230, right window 191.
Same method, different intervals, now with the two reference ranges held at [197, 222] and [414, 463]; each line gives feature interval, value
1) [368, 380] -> -3.41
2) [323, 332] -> -2.83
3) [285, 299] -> -4.23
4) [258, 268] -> -3.77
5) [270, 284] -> -4.47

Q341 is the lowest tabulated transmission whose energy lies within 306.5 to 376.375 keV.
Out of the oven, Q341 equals 207.1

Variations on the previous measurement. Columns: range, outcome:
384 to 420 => 223.4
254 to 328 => 203.8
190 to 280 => 112.8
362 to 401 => 210.7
